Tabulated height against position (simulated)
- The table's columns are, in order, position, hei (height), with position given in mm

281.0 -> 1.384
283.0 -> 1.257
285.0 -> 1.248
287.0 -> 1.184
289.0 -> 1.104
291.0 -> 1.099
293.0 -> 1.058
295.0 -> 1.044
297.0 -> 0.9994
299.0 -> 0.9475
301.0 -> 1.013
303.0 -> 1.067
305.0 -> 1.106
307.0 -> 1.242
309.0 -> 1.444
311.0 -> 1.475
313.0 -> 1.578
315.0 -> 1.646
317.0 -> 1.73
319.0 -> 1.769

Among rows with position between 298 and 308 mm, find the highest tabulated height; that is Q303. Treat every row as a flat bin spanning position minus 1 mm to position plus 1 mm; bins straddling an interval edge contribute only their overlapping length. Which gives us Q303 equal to 1.242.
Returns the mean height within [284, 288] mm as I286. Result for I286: 1.22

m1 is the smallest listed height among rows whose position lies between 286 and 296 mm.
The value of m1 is 1.044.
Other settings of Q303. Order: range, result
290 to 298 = 1.099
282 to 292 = 1.257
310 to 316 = 1.646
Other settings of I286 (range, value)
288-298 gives 1.06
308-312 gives 1.46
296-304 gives 1.01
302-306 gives 1.09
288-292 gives 1.1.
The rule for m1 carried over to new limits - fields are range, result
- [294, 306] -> 0.9475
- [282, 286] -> 1.248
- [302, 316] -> 1.067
